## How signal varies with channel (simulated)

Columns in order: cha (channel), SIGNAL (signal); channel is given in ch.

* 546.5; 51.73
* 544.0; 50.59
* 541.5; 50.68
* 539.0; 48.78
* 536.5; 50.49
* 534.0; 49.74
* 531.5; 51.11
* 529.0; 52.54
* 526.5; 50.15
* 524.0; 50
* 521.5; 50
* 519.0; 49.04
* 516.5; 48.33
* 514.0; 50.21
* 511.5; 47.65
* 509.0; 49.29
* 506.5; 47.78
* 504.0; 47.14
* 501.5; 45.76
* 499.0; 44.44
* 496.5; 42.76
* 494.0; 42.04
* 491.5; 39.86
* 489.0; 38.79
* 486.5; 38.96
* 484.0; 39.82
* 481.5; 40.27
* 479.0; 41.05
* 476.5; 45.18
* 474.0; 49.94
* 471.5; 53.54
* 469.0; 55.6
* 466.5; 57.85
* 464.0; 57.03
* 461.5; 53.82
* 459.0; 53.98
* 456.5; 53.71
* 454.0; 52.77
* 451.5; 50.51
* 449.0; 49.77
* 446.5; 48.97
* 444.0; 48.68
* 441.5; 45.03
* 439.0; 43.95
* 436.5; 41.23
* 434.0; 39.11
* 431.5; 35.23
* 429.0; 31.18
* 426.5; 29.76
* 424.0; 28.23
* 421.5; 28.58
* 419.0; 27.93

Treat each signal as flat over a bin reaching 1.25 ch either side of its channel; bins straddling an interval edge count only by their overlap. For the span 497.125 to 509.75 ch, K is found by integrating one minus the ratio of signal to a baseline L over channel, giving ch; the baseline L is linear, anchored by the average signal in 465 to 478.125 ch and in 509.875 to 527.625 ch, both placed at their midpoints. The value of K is 0.9 ch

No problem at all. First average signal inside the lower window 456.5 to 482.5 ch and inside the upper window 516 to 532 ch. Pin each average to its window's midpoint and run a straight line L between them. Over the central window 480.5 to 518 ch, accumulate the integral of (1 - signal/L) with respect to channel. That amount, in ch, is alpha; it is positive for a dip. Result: 4.7 ch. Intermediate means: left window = 51.1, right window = 50.2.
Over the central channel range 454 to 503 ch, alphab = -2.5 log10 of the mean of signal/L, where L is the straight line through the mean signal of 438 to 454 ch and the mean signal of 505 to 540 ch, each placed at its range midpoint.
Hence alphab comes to 0.04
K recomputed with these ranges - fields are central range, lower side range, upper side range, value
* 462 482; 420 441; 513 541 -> -4.48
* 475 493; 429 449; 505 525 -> 2.23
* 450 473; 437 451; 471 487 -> -4.41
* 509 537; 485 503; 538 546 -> -1.80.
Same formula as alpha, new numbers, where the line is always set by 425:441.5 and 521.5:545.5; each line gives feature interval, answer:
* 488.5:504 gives 0.9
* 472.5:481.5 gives -0.4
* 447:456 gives -2.6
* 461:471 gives -3.5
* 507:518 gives -0.3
